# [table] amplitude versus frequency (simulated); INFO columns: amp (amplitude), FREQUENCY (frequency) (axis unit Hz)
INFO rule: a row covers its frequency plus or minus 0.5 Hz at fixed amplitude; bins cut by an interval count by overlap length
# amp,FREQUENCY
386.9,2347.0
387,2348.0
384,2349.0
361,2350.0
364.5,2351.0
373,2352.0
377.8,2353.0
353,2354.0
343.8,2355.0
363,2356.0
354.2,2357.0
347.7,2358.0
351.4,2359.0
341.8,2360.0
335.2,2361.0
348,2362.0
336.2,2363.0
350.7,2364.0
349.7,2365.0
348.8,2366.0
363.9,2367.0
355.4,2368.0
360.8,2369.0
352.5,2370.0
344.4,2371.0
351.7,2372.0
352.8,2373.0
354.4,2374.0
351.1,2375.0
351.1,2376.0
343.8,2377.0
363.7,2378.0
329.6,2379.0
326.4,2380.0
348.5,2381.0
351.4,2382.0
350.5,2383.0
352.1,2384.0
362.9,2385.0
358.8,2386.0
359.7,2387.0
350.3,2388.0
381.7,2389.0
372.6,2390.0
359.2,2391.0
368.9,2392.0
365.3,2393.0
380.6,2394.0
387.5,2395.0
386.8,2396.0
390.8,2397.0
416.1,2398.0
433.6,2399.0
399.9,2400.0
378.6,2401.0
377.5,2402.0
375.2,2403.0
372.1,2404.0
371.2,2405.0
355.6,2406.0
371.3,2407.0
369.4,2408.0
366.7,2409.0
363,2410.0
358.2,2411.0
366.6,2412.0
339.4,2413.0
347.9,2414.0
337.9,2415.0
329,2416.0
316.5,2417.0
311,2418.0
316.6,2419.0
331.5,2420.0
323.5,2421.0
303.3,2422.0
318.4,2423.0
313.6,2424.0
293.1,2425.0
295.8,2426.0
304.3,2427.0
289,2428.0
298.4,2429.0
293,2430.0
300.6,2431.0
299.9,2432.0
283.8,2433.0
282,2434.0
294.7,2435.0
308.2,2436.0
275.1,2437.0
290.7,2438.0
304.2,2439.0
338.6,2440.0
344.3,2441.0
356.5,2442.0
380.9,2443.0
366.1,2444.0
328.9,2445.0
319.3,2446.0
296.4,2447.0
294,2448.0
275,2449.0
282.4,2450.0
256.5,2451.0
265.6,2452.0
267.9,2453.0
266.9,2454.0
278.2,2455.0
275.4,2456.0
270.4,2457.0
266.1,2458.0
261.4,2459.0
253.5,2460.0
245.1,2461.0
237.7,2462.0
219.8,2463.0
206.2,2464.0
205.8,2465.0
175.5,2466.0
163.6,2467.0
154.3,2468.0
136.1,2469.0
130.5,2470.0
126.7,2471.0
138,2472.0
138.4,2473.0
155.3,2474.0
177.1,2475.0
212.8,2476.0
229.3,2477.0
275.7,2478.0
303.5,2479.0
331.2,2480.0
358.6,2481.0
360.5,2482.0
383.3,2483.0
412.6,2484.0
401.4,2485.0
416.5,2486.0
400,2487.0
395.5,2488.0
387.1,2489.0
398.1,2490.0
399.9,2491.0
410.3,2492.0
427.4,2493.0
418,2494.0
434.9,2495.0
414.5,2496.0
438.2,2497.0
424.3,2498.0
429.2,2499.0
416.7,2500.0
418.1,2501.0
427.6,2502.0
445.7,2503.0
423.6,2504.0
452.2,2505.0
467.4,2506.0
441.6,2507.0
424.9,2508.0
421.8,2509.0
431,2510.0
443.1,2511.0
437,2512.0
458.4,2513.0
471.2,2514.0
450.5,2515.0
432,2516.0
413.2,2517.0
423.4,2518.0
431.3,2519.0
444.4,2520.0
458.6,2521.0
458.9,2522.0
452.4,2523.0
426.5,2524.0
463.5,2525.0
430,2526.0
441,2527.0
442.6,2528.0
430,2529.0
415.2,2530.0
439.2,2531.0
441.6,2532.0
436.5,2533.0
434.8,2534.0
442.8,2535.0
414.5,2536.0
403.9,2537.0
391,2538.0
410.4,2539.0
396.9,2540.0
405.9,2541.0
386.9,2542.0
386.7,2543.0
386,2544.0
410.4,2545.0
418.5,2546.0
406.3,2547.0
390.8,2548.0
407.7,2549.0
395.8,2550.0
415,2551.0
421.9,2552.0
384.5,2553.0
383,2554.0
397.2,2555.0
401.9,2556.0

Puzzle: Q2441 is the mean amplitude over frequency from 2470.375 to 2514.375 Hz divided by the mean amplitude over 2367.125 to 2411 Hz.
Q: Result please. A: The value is 1.02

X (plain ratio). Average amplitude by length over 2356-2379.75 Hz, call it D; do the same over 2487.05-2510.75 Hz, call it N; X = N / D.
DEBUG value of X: 1.21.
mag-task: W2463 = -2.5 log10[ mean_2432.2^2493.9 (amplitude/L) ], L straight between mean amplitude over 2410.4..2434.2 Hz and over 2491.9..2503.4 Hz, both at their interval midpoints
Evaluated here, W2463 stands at 0.29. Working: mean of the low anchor 315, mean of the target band 286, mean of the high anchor 426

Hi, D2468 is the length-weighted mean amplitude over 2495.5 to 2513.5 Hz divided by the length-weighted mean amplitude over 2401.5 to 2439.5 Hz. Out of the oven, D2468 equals 1.34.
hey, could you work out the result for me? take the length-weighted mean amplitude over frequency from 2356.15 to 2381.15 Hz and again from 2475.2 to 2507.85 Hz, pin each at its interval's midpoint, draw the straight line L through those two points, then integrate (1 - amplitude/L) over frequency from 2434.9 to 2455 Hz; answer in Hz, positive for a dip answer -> 3.7 Hz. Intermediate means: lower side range 349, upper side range 391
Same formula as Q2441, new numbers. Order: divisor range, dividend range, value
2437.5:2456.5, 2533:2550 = 1.33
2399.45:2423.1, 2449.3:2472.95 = 0.63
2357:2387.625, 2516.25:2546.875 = 1.21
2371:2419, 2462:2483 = 0.59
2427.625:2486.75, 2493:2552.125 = 1.57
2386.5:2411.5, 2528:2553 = 1.09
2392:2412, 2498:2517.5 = 1.15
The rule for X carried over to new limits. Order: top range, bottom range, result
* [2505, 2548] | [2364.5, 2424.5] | 1.20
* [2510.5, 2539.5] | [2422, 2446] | 1.40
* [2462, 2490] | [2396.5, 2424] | 0.73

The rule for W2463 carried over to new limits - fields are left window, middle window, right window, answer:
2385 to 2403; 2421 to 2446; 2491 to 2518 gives 0.27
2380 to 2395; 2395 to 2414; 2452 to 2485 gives -0.12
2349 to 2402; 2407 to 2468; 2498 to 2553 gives 0.29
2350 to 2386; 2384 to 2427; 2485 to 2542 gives 0.04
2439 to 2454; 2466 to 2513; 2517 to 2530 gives 0.12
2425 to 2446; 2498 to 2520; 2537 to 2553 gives -0.17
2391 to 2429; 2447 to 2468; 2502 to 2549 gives 0.47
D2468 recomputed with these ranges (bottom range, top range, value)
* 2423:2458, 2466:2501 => 1.06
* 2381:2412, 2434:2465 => 0.77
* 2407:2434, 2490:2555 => 1.32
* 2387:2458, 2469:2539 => 1.17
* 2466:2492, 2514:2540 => 1.55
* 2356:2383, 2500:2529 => 1.26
